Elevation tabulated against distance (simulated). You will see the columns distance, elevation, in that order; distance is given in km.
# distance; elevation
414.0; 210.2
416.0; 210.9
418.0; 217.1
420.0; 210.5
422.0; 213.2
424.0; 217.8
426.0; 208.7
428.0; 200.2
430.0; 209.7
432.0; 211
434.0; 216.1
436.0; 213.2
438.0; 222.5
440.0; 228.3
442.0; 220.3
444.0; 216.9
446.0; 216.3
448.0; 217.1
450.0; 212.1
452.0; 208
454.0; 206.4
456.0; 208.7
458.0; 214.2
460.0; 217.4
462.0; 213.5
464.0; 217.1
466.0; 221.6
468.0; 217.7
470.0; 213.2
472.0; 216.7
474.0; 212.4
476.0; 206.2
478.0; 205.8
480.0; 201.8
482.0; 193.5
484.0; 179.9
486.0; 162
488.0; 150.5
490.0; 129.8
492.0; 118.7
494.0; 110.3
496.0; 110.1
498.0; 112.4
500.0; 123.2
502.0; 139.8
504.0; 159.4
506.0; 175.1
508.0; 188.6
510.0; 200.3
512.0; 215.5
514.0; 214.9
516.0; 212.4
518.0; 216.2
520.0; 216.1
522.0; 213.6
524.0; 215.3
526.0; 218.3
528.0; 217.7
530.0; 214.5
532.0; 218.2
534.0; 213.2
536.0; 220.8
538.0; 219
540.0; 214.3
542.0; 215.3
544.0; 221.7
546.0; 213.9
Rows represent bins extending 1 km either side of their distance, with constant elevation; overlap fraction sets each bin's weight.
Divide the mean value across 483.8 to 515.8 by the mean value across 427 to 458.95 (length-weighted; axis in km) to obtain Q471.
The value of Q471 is 0.73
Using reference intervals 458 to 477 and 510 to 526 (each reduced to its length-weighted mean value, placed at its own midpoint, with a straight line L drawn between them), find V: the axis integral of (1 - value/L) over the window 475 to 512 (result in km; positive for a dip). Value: 9.3 km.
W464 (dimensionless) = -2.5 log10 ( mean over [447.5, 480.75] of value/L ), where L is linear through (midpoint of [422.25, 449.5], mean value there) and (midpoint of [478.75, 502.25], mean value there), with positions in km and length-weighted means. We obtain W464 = -0.19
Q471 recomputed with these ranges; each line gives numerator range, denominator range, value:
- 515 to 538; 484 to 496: 1.59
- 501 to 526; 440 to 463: 0.92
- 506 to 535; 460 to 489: 1.05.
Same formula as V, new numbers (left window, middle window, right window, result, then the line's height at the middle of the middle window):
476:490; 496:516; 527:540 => 2.9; 197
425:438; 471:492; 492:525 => 0.6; 187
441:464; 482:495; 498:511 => 2.3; 177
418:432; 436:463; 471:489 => -1.7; 202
